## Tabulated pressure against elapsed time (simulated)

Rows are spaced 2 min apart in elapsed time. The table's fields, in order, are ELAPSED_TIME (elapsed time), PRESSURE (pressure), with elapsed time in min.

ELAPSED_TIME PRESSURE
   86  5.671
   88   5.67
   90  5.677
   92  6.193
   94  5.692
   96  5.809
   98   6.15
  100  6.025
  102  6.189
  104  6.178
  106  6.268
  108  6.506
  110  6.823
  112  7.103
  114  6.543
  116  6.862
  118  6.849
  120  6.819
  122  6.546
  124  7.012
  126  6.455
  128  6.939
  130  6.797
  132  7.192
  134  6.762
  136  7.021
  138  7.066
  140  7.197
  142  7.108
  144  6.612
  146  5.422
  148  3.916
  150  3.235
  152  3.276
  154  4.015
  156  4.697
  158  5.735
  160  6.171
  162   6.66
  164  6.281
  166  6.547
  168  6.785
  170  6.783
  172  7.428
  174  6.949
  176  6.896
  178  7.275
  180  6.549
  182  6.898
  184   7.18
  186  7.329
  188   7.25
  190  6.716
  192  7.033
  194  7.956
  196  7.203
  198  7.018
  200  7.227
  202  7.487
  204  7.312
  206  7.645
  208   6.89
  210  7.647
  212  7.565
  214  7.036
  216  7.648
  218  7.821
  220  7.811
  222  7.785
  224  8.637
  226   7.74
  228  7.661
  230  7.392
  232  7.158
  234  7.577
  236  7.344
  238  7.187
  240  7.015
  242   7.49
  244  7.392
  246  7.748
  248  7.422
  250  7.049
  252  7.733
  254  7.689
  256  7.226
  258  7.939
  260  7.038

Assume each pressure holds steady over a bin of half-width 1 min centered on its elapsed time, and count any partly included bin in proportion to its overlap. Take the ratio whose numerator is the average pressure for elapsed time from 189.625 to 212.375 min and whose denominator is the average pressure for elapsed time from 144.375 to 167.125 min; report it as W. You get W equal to 1.4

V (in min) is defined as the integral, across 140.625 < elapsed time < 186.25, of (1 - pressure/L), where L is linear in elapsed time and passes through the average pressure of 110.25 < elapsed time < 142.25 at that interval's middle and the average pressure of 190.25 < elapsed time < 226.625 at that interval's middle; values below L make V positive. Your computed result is 7.1 min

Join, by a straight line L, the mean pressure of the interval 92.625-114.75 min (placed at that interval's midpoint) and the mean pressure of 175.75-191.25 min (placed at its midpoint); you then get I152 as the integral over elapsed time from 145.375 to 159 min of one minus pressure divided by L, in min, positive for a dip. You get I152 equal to 4.93 min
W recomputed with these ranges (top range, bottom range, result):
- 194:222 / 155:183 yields 1.14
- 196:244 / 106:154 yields 1.19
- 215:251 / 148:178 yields 1.30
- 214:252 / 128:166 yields 1.28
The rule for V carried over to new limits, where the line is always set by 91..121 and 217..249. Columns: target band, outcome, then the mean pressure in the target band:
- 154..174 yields 2.0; 6.26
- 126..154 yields 3.0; 5.98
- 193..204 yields -0.2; 7.37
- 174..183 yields 0.2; 6.91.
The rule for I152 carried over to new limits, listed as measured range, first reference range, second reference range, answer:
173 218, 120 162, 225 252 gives -2.9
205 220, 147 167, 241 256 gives -2.2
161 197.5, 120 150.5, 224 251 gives -0.7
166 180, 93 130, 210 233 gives 0.4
